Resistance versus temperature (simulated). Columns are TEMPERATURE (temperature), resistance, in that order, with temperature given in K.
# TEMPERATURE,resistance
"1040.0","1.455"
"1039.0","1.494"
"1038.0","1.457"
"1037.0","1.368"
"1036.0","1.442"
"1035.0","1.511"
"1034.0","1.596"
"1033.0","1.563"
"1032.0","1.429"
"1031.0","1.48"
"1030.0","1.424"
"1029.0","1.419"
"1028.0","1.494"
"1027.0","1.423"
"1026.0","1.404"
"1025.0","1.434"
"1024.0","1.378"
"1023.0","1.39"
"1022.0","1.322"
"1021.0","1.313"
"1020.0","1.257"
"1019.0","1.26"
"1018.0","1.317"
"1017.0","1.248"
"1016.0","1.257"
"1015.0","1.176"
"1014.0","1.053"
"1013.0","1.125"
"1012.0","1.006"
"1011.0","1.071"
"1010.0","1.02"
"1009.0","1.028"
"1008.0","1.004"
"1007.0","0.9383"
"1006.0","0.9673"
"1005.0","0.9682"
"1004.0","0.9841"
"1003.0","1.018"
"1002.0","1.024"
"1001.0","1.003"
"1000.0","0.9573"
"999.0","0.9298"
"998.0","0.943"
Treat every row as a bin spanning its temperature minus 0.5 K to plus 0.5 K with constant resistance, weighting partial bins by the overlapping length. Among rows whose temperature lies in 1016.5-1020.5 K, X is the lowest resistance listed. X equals 1.248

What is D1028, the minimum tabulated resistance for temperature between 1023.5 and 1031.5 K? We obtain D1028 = 1.378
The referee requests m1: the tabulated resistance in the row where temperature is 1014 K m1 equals 1.053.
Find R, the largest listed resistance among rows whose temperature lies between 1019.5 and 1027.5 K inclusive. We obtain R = 1.434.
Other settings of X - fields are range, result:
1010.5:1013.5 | 1.006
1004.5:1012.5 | 0.9383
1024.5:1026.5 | 1.404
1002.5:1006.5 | 0.9673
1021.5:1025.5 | 1.322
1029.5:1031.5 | 1.424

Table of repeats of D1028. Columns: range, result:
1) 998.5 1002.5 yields 0.9298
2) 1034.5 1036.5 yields 1.442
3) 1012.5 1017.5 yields 1.053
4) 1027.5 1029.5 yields 1.419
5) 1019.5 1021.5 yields 1.257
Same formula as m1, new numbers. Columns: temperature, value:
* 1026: 1.404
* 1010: 1.02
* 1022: 1.322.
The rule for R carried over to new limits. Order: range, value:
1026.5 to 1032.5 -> 1.494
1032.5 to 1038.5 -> 1.596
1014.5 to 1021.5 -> 1.317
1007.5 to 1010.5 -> 1.028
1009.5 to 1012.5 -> 1.071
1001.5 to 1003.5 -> 1.024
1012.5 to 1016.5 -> 1.257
